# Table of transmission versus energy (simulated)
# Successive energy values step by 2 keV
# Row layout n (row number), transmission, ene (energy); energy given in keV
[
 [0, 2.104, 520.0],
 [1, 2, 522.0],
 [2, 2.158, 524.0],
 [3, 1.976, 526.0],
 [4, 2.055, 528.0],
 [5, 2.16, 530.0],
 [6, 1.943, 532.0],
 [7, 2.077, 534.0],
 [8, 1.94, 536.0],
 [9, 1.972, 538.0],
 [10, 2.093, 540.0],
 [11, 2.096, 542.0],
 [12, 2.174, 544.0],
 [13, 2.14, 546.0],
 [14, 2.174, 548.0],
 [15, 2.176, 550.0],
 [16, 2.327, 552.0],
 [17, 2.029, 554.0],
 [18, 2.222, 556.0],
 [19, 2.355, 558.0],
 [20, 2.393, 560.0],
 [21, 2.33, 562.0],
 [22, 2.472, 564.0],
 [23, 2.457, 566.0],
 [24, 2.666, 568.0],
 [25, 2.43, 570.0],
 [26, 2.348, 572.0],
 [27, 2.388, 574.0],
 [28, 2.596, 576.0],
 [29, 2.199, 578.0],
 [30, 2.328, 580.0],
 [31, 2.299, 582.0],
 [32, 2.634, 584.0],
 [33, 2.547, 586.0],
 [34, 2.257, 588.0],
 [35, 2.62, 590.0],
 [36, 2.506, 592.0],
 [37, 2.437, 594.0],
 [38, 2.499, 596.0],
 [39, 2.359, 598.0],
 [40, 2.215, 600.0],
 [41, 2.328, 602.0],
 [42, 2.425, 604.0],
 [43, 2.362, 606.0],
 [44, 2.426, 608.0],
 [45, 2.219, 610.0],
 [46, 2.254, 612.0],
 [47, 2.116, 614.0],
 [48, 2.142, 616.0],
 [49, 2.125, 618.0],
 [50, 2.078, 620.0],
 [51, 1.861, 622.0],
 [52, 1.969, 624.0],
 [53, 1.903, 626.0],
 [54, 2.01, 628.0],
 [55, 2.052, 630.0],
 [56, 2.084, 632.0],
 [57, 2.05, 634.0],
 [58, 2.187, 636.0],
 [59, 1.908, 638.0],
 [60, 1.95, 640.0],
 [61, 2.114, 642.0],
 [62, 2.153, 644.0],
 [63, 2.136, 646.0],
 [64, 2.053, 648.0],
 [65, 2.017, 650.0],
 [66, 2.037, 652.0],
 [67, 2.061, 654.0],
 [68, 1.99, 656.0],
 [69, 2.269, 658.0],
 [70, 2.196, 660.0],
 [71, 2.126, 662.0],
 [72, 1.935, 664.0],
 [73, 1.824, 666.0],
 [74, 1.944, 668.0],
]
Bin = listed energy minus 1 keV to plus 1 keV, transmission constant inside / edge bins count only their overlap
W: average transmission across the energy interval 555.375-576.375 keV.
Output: 2.42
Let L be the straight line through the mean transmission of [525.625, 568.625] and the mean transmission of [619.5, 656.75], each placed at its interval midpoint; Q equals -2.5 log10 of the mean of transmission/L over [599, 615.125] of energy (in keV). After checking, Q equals -0.10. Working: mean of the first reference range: 2.19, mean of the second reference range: 2.03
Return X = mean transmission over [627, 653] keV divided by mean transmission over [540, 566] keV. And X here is 0.9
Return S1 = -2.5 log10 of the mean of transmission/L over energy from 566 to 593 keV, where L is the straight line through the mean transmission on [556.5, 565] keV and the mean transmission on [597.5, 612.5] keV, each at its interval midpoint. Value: -0.042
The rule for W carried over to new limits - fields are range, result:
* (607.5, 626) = 2.11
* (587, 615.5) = 2.35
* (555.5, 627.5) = 2.33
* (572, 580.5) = 2.38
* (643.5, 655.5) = 2.07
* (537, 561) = 2.18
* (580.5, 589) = 2.43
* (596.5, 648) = 2.14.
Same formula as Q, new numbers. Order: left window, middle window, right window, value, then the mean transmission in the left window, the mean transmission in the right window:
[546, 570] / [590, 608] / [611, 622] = -0.107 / 2.32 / 2.12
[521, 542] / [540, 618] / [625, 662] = -0.140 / 2.04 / 2.07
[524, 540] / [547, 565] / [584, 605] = -0.044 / 2.03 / 2.43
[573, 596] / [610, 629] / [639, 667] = 0.095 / 2.44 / 2.06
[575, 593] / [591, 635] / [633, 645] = 0.021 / 2.44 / 2.06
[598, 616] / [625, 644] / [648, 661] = 0.072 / 2.29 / 2.09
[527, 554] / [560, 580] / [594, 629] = -0.135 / 2.1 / 2.2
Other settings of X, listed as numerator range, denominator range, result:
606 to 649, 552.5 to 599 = 0.87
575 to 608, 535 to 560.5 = 1.12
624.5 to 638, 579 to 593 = 0.83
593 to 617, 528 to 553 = 1.10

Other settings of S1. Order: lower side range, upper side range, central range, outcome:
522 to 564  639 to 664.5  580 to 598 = -0.16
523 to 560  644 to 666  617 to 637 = 0.03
